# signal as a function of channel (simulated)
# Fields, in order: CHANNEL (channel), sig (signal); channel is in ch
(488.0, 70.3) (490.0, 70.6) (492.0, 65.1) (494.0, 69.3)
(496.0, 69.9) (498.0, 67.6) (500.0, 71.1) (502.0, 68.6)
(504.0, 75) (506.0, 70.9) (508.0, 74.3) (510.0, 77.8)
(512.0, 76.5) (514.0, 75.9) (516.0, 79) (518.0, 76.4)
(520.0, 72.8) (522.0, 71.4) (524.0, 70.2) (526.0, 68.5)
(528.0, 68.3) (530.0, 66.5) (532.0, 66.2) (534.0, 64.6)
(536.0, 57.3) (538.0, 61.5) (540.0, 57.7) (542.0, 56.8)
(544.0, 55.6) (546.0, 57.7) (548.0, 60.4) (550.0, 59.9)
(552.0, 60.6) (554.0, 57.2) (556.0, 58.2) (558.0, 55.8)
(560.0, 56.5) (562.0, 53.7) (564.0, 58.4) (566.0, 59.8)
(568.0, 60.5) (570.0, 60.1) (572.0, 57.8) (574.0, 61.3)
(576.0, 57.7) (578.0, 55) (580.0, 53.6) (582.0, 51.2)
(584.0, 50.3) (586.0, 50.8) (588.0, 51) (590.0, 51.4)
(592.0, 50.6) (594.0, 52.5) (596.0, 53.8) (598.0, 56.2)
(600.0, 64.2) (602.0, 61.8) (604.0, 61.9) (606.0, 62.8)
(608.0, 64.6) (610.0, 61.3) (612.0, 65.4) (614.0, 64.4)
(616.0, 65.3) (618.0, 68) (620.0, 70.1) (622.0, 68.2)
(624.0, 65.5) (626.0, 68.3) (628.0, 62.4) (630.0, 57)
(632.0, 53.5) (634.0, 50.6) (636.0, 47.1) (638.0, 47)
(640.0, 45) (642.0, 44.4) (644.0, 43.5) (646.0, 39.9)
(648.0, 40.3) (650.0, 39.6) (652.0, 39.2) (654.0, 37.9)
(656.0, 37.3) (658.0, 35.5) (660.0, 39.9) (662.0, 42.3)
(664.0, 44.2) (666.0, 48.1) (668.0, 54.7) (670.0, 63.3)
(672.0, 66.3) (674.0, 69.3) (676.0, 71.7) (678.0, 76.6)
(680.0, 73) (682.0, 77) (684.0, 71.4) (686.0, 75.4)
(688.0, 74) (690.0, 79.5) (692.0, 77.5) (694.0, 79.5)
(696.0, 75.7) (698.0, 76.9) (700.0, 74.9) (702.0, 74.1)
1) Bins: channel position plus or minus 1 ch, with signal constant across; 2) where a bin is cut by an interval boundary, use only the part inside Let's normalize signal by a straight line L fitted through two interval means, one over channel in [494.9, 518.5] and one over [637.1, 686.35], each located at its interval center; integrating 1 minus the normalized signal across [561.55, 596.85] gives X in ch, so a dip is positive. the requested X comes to 4.86 ch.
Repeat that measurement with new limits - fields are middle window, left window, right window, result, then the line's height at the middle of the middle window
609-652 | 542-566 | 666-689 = 6.29 ch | 64.9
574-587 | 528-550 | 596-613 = 1.62 ch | 61.4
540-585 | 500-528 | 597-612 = 6.76 ch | 67.3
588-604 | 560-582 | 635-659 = -1.17 ch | 52.2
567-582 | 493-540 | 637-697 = 1.74 ch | 65.1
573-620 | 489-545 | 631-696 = 2.63 ch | 61.9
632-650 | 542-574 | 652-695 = 4.59 ch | 60.3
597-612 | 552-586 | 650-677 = -2.25 ch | 54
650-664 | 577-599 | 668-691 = 5.82 ch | 67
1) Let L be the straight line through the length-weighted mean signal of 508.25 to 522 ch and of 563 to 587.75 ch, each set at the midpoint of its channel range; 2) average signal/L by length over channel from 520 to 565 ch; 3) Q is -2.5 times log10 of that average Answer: 0.097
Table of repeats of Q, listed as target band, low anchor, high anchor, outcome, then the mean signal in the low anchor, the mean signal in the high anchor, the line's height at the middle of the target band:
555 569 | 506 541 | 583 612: 0.10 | 69.7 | 57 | 63.1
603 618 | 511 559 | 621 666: -0.21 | 64.8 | 47.7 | 52.9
